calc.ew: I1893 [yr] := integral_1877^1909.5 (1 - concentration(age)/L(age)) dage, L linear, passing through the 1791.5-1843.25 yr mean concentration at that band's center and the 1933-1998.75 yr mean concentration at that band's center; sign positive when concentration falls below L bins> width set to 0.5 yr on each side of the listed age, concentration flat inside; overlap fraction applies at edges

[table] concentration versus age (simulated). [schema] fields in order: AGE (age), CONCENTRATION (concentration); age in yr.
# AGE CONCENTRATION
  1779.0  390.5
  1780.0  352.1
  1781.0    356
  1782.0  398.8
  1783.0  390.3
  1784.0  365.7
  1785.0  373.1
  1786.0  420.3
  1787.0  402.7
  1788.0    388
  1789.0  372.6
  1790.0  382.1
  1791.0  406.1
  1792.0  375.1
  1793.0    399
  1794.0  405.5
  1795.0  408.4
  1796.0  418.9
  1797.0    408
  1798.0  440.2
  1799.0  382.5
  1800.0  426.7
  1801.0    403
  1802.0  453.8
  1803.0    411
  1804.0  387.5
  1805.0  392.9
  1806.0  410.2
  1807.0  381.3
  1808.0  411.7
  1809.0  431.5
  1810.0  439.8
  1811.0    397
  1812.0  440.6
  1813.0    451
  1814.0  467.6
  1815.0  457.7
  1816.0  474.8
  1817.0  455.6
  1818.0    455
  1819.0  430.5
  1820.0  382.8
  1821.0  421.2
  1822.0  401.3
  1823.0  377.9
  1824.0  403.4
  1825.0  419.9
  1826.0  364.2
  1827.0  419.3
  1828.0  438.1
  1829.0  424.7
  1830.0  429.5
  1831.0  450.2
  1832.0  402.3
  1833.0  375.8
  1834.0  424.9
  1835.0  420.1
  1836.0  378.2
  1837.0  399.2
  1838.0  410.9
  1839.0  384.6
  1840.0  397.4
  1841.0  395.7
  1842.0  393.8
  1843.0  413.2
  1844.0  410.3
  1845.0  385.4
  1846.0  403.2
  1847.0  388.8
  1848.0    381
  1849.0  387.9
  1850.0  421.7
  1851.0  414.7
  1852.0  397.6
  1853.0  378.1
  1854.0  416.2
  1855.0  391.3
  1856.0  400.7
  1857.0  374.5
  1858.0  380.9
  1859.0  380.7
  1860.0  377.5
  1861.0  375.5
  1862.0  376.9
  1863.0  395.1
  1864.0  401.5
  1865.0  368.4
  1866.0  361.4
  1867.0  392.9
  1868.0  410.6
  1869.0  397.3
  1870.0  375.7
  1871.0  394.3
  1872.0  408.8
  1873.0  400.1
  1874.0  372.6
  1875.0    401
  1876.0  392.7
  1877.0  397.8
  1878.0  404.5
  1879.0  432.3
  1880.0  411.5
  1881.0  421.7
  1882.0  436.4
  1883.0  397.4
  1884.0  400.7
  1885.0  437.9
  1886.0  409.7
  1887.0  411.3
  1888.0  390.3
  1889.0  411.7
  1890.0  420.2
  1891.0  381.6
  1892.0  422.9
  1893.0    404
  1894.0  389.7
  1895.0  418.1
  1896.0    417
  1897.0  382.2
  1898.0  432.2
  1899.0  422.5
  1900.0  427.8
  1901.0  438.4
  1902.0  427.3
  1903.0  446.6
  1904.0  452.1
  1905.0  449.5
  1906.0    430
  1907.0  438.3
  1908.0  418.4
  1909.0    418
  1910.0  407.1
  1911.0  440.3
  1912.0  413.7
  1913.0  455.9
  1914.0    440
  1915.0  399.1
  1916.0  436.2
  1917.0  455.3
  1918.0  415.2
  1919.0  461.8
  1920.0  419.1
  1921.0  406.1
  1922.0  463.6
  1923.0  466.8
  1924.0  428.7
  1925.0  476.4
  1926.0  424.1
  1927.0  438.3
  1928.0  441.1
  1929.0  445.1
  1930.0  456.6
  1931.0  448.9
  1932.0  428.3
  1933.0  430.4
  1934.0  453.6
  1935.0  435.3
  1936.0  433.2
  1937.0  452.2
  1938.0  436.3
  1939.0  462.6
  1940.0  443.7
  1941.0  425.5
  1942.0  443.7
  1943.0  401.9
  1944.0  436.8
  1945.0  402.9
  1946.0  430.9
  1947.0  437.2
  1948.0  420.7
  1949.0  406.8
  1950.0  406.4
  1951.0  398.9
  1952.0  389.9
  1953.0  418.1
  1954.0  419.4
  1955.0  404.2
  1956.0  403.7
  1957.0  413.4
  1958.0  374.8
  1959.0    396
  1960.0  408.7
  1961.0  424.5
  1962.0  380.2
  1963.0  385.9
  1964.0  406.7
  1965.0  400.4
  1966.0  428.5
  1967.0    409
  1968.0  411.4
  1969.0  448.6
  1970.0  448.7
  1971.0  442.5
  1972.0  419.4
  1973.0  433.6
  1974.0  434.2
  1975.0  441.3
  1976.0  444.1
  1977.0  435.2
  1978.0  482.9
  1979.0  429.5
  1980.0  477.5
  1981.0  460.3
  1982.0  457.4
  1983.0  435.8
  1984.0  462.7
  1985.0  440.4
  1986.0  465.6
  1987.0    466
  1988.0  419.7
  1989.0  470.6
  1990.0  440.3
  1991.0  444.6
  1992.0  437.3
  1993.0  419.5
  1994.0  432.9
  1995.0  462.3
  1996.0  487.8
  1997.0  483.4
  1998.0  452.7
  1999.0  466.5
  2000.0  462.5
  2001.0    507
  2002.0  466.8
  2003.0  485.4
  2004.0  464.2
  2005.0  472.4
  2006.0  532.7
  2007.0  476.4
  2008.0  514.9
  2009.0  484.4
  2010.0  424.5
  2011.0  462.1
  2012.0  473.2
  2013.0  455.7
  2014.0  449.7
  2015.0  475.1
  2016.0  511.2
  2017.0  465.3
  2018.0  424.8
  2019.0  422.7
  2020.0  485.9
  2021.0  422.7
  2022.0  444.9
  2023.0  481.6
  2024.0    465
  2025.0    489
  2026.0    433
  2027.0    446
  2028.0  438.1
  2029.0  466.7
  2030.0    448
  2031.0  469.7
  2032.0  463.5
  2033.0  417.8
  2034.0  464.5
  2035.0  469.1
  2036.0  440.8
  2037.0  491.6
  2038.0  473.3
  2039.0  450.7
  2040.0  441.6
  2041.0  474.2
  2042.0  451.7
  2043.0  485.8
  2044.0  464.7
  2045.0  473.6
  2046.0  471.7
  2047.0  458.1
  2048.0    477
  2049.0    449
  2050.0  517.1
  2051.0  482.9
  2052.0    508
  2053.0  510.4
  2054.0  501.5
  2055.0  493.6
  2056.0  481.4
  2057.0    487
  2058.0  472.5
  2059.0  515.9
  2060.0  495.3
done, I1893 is 0.4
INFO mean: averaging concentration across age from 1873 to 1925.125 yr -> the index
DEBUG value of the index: 422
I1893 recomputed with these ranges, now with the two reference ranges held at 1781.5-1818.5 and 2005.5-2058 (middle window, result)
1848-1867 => 1.7 yr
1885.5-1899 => 0.9 yr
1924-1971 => 2.6 yr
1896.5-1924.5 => 0.5 yr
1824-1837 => 0.3 yr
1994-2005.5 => -0.3 yr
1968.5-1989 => 0.4 yr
